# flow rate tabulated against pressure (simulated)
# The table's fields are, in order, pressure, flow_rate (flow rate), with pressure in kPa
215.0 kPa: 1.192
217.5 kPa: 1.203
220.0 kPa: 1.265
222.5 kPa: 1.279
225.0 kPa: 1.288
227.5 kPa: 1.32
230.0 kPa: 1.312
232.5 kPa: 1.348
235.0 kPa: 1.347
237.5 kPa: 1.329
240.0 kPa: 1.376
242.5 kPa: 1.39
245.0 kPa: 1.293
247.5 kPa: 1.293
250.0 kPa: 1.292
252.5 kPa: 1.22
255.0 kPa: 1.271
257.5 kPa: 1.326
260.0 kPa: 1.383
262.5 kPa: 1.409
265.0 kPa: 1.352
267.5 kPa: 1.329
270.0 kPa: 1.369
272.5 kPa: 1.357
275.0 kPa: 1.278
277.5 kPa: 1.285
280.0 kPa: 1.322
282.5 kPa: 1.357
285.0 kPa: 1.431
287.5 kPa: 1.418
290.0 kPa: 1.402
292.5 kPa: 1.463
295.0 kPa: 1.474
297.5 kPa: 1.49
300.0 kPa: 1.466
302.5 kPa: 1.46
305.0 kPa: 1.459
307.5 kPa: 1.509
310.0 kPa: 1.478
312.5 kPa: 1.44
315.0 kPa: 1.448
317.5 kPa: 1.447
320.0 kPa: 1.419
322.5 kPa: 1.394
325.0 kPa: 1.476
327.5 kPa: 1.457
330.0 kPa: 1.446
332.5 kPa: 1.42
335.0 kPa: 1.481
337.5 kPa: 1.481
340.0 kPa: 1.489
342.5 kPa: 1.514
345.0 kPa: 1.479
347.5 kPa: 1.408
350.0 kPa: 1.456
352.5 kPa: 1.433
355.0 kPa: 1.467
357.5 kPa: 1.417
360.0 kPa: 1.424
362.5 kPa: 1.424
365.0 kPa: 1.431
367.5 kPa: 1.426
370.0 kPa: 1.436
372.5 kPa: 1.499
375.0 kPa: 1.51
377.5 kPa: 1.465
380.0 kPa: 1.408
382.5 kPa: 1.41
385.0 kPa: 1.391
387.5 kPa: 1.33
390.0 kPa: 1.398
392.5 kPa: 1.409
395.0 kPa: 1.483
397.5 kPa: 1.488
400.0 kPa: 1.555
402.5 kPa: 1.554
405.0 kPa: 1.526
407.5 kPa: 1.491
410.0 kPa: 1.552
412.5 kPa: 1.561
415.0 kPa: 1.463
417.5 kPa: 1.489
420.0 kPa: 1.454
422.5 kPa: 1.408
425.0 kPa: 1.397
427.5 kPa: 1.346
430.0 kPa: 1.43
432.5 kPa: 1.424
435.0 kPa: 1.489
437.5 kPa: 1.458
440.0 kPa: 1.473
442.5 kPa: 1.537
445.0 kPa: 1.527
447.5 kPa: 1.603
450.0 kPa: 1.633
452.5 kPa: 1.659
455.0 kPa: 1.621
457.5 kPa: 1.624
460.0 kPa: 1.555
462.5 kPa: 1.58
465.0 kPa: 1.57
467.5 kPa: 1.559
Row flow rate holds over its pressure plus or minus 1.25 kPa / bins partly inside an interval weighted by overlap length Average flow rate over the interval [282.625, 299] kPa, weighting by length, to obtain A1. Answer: 1.44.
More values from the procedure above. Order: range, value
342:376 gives 1.45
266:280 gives 1.32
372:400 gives 1.44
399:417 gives 1.53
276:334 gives 1.43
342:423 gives 1.46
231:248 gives 1.34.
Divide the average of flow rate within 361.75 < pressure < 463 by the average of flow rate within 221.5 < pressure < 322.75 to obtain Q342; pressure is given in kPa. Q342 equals 1.08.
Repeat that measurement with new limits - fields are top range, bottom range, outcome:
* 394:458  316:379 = 1.04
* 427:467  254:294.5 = 1.13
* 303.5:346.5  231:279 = 1.10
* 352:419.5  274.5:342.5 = 1.02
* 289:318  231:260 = 1.11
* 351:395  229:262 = 1.08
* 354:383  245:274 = 1.09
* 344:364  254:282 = 1.08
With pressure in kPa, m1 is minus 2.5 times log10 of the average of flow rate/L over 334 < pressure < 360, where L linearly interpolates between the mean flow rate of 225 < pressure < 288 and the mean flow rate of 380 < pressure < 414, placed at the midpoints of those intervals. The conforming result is -0.029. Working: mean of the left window 1.33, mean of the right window 1.47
